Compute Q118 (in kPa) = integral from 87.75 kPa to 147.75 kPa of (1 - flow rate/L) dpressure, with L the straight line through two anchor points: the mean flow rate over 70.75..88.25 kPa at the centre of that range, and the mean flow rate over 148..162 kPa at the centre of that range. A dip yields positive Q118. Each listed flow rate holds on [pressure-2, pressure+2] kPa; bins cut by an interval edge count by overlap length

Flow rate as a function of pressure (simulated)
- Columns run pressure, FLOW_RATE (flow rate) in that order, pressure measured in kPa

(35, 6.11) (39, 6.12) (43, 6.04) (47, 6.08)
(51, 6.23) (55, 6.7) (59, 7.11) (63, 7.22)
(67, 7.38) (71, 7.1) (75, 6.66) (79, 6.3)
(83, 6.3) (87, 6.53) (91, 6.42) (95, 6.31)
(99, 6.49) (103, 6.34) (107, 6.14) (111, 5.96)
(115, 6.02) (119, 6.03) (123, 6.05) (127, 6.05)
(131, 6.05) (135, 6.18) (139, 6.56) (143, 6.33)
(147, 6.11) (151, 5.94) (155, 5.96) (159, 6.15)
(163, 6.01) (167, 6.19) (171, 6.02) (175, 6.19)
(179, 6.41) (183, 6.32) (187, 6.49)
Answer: 0.6 kPa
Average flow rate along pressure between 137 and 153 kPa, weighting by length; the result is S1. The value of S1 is 6.24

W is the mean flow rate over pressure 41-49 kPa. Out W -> 6.06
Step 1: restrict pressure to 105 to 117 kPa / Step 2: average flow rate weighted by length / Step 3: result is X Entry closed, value 6.04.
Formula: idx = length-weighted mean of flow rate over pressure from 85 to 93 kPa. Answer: 6.47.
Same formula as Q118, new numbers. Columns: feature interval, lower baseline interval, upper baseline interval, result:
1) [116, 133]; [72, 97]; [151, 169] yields 0.5 kPa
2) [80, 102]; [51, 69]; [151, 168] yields 1.0 kPa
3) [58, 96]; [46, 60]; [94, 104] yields -1.6 kPa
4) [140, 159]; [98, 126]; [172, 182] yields 0.3 kPa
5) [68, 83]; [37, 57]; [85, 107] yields -0.8 kPa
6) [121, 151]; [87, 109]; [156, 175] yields 0.2 kPa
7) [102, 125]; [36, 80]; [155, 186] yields 1.2 kPa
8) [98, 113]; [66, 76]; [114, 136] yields 0.5 kPa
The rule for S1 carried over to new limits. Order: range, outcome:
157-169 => 6.12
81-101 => 6.41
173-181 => 6.3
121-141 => 6.18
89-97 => 6.37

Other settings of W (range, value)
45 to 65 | 6.67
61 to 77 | 7.09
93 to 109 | 6.32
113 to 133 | 6.04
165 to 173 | 6.11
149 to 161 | 6.02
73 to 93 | 6.44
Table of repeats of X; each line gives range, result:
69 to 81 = 6.69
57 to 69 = 7.24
